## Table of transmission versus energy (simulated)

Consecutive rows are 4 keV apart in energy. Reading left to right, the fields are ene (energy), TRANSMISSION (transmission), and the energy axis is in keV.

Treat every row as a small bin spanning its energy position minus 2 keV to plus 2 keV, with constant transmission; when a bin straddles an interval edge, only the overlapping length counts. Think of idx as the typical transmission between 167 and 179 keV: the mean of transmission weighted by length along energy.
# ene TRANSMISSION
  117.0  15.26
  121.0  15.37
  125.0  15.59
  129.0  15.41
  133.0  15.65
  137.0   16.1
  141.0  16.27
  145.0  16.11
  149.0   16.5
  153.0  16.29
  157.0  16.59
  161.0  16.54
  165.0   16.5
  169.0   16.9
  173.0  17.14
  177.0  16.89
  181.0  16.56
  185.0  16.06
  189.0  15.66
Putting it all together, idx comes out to 17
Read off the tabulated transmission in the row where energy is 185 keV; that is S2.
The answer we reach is 16.06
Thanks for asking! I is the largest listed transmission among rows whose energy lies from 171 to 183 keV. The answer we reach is 17.14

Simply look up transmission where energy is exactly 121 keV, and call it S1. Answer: 15.37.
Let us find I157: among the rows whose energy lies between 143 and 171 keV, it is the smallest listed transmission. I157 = 16.11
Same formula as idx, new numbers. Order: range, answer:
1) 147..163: 16.5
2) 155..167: 16.5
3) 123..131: 15.5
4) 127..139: 15.7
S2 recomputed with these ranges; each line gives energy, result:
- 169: 16.9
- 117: 15.26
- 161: 16.54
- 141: 16.27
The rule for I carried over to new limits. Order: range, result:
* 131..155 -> 16.5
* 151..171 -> 16.9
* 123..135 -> 15.65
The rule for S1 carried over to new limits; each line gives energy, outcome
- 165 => 16.5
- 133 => 15.65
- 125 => 15.59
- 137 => 16.1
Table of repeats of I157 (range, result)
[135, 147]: 16.1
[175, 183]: 16.56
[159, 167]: 16.5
